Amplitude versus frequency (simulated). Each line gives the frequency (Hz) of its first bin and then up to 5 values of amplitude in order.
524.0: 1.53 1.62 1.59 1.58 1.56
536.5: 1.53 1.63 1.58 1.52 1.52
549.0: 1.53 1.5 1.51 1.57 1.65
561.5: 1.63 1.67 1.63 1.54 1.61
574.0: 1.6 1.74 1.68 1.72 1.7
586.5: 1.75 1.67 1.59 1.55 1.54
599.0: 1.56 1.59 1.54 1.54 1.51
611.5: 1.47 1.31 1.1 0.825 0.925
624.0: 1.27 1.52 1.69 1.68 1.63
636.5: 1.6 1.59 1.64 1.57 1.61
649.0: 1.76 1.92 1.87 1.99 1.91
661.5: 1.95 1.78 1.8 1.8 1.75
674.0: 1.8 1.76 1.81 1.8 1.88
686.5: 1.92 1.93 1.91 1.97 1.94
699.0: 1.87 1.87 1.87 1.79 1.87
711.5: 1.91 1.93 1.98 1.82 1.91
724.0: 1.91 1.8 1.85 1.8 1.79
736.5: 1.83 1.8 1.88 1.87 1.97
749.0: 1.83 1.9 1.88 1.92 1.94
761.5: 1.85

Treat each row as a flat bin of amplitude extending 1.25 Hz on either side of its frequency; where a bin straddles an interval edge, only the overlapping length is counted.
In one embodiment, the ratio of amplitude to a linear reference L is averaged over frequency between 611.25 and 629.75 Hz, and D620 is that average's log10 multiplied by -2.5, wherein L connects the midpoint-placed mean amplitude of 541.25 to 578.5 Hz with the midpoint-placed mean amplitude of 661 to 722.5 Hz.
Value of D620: 0.35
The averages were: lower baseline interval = 1.59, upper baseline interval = 1.86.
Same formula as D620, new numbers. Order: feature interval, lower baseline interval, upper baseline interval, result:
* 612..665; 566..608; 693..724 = 0.11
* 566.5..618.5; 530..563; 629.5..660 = 0.06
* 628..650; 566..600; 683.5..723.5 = 0.08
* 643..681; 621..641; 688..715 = -0.08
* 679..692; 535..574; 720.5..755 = -0.06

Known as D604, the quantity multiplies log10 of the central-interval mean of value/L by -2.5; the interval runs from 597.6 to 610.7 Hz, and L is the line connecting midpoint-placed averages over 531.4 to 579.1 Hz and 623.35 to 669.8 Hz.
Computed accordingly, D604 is 0.08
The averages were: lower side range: 1.59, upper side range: 1.72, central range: 1.55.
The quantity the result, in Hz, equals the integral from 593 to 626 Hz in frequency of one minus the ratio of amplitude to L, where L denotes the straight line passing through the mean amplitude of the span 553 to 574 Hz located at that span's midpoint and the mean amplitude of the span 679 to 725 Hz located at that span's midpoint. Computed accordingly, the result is 6.4 Hz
